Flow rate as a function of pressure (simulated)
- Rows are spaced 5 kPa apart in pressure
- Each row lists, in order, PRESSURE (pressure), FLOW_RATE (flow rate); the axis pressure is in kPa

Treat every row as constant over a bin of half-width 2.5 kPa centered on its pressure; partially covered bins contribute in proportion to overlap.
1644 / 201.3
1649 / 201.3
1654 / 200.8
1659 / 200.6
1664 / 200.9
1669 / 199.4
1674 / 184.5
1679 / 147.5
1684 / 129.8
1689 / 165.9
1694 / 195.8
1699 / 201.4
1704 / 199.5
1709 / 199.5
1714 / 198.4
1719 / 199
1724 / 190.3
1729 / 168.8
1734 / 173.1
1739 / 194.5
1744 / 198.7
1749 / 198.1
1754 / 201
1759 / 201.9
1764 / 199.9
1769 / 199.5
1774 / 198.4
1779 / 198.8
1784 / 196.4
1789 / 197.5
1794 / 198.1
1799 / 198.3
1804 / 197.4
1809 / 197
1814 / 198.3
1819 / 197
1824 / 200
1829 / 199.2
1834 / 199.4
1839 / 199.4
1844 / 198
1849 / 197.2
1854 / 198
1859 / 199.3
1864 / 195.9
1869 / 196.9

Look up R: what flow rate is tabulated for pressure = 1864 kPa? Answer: 195.9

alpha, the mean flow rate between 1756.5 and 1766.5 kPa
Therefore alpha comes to 201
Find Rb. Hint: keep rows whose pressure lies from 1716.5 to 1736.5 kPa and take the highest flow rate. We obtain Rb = 199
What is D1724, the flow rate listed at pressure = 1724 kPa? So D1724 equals 190.3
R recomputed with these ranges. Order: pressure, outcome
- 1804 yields 197.4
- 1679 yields 147.5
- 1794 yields 198.1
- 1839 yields 199.4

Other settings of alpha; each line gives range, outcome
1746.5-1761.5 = 200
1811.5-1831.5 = 199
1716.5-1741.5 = 185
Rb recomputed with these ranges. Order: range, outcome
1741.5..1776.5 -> 201.9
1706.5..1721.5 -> 199.5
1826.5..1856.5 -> 199.4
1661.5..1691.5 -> 200.9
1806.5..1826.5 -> 200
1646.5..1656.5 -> 201.3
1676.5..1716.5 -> 201.4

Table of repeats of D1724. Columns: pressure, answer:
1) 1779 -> 198.8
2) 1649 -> 201.3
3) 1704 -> 199.5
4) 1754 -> 201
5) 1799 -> 198.3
